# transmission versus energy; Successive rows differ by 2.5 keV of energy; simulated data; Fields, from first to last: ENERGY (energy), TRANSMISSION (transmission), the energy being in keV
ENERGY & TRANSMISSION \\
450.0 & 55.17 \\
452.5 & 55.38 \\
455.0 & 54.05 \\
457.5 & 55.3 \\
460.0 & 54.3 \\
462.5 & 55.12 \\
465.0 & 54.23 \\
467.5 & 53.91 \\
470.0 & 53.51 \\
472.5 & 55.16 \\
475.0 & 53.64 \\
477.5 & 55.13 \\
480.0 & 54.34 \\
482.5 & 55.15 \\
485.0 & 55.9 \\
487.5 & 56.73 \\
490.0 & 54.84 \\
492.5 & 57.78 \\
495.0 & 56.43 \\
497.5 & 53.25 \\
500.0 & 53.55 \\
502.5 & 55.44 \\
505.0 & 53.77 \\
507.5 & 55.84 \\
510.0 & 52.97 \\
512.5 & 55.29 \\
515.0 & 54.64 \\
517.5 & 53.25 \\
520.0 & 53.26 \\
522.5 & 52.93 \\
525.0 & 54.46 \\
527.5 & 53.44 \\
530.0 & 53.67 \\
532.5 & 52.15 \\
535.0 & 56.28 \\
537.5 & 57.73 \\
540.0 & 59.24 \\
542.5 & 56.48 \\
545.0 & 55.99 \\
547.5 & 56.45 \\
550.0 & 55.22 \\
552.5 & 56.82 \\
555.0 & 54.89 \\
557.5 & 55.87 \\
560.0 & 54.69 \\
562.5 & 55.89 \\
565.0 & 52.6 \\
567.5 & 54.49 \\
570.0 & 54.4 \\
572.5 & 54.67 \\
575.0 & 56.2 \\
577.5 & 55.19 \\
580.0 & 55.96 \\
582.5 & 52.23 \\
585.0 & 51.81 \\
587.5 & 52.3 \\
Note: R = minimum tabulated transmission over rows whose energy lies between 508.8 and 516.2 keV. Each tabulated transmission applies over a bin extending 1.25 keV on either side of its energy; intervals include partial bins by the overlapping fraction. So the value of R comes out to 52.97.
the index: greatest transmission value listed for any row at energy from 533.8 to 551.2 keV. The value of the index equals 59.24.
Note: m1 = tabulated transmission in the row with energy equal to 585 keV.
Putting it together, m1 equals 51.81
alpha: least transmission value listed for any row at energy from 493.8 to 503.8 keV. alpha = 53.25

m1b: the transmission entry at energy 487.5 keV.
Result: 56.73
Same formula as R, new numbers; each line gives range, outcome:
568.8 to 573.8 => 54.4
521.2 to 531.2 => 52.93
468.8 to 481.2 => 53.51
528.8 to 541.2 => 52.15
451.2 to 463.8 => 54.05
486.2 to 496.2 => 54.84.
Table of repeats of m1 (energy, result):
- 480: 54.34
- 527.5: 53.44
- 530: 53.67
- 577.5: 55.19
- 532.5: 52.15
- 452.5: 55.38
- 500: 53.55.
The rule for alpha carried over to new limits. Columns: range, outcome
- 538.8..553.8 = 55.22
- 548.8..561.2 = 54.69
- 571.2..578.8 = 54.67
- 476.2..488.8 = 54.34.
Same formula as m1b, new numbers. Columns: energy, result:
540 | 59.24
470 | 53.51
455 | 54.05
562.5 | 55.89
